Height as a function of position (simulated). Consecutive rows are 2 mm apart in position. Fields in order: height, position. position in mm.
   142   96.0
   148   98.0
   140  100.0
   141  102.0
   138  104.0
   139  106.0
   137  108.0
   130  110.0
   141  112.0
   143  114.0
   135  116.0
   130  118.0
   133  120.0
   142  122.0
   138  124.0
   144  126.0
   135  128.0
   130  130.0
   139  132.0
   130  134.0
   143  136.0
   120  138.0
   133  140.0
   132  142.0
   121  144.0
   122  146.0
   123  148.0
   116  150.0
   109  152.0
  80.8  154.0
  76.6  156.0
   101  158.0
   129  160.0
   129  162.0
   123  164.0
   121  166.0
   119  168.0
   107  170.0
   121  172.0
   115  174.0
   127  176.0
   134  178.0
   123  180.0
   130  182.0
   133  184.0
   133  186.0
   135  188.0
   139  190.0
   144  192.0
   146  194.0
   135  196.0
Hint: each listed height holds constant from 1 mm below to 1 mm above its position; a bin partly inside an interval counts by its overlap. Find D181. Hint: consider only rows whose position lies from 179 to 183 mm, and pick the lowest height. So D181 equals 123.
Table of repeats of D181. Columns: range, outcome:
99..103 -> 140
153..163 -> 76.6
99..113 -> 130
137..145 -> 120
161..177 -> 107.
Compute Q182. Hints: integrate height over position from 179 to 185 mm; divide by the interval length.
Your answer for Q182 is 129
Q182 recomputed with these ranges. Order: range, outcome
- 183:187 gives 133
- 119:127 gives 139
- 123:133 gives 137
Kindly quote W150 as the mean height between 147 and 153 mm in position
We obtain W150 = 116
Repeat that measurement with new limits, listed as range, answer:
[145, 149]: 122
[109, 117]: 137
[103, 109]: 138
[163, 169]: 121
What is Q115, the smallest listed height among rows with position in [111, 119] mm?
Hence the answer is 130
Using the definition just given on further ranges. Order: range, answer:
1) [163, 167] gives 121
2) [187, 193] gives 135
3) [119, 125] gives 133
